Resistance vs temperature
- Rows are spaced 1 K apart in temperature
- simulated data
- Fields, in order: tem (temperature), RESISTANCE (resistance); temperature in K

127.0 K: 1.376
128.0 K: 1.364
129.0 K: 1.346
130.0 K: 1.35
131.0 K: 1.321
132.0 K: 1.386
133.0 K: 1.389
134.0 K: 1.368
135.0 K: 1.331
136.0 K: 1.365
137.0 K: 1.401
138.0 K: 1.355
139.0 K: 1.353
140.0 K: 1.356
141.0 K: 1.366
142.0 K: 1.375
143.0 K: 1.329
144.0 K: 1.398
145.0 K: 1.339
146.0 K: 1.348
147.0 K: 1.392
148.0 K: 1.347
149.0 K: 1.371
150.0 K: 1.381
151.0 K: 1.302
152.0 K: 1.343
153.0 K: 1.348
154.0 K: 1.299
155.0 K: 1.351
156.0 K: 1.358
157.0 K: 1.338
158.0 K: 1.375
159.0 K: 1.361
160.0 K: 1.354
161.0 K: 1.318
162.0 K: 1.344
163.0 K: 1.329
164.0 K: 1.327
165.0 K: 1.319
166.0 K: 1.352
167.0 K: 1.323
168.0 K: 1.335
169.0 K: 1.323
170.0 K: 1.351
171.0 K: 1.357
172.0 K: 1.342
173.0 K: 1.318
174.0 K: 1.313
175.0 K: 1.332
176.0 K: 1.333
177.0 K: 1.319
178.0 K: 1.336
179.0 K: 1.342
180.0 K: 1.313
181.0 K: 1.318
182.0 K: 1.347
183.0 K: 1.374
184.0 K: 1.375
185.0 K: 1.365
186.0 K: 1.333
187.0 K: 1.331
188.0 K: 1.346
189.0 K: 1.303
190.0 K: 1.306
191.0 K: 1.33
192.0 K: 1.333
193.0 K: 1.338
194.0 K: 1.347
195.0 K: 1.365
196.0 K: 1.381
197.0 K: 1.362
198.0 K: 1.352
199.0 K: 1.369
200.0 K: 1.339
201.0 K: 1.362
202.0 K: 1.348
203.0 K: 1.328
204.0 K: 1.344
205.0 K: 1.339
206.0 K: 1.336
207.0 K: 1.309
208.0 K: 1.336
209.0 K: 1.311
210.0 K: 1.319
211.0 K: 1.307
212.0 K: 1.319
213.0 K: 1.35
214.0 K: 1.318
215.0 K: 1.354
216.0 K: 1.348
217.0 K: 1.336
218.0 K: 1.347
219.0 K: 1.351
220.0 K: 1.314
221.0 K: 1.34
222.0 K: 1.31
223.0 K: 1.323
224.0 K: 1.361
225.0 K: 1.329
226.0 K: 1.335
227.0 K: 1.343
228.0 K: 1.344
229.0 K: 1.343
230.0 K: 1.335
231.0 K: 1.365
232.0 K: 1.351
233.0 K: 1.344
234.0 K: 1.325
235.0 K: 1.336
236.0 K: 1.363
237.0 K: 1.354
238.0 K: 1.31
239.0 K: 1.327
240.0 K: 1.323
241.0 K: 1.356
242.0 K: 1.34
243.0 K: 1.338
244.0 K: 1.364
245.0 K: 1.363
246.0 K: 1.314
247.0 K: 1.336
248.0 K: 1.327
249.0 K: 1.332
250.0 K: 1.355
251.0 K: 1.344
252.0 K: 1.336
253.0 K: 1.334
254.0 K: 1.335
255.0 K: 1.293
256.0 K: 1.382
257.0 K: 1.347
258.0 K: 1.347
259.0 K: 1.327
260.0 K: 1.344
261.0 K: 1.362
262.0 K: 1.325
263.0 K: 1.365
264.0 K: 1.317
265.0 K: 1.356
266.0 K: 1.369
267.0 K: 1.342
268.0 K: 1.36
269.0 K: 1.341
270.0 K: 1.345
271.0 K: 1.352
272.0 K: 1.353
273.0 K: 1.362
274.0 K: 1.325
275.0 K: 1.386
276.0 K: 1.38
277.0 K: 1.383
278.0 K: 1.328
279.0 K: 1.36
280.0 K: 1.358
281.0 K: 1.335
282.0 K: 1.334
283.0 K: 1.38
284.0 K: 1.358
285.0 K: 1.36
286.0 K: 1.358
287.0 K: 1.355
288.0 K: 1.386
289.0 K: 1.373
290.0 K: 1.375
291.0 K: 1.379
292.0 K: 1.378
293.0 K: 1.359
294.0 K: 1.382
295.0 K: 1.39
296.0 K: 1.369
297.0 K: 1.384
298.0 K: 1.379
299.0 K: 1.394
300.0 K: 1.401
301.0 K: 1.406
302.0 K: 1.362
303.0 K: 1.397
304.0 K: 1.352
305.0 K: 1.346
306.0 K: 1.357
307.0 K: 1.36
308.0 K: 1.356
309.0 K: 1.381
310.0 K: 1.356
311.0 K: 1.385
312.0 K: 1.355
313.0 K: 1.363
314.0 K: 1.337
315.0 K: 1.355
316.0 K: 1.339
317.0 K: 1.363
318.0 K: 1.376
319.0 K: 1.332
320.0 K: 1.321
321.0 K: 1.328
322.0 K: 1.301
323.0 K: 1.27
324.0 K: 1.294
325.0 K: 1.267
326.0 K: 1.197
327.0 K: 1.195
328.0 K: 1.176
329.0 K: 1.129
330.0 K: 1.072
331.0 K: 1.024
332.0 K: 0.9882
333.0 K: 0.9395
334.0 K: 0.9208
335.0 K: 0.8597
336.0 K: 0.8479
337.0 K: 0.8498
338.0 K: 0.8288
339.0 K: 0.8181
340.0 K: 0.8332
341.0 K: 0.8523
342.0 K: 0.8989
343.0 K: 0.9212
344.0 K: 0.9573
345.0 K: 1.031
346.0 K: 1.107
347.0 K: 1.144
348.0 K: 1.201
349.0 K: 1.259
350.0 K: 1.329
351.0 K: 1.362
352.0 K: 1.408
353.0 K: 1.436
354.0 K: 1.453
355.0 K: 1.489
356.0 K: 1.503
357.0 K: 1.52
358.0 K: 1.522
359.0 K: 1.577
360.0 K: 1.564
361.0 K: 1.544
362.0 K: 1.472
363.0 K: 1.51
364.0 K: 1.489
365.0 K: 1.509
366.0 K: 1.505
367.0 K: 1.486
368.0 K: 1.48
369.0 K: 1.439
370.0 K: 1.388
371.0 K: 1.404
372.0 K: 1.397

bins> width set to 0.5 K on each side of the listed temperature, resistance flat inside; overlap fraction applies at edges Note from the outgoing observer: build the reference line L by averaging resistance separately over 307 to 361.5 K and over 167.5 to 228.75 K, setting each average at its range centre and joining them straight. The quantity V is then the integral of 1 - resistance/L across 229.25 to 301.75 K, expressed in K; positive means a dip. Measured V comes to -4.2 K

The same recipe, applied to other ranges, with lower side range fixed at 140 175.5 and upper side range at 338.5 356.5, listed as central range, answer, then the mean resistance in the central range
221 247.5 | -1.39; 1.34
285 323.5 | -4.93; 1.36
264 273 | -0.80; 1.35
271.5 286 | -1.48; 1.36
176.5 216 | -0.91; 1.34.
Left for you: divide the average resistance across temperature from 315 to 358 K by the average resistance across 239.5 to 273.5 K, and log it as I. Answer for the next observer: 0.9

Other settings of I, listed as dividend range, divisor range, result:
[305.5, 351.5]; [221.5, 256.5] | 0.87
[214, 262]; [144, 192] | 1.00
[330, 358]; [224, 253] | 0.83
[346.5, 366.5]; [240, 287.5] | 1.07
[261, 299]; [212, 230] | 1.02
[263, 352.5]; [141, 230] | 0.94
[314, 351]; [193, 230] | 0.83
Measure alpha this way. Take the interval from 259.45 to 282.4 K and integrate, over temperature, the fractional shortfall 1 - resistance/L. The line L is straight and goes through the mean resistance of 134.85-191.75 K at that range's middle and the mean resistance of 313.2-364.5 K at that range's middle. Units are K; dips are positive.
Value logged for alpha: -1.5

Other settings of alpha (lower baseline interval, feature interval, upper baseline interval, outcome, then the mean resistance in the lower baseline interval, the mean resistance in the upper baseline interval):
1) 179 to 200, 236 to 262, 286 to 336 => -0.4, 1.34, 1.29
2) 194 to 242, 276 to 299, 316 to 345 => -3.7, 1.34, 1.08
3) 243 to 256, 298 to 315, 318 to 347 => -3.3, 1.34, 1.06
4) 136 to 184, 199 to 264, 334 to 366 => -1.8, 1.35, 1.23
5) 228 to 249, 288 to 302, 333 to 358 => -1.8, 1.34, 1.12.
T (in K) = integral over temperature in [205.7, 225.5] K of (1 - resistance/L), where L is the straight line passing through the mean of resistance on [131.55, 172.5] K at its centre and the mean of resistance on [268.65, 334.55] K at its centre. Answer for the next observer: 0.1 K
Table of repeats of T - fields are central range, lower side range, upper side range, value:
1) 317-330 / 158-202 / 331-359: -1.2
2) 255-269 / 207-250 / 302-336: -0.5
